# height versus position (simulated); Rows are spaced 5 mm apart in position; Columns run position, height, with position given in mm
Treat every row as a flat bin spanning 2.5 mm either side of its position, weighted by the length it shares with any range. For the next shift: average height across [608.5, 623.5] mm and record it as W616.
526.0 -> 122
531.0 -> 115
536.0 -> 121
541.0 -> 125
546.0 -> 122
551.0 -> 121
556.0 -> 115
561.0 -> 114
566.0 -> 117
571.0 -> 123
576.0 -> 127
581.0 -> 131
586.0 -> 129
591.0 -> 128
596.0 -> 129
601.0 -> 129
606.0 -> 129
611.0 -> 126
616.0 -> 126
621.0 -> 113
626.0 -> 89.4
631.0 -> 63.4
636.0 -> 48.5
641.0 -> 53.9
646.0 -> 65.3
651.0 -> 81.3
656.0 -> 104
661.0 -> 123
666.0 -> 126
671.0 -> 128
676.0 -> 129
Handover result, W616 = 122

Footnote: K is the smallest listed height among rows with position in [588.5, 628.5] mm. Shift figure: 89.4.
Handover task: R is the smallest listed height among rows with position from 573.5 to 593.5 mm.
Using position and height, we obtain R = 127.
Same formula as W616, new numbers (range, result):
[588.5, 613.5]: 128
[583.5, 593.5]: 128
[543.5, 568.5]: 118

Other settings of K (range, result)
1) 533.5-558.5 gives 115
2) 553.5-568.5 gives 114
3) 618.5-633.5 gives 63.4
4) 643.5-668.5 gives 65.3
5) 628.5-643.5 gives 48.5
